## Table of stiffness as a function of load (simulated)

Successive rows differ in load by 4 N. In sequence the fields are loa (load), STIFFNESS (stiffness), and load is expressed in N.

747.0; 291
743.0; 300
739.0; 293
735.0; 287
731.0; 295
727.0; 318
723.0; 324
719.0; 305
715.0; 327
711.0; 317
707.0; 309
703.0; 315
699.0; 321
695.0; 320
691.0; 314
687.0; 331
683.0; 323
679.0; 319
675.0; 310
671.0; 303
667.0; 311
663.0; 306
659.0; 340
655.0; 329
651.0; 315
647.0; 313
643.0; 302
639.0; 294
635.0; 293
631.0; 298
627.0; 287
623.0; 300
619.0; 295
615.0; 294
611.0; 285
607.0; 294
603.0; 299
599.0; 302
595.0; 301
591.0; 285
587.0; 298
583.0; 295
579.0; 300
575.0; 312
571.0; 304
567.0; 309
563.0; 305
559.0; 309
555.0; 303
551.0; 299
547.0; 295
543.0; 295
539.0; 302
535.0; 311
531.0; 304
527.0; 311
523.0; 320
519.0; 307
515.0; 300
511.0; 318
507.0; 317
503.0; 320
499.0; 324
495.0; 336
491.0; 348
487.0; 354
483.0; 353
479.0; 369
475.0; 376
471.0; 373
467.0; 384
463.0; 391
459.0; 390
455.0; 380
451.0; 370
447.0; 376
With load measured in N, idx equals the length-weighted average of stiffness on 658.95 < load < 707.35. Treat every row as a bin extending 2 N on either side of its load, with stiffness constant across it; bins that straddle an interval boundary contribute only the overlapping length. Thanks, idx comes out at 316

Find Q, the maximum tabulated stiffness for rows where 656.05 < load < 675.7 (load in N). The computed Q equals 340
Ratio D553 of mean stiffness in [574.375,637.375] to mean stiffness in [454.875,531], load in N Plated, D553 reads 0.9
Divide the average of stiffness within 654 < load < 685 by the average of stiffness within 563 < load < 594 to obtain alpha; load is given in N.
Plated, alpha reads 1.05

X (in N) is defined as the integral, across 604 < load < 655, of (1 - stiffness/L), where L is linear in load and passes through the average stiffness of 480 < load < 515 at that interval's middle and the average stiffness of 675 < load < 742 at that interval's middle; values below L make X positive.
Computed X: 3.5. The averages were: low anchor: 333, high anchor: 313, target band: 299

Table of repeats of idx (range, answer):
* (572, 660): 301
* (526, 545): 304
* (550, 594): 302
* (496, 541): 313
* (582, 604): 297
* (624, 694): 311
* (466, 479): 376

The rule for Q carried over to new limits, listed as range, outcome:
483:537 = 354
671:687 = 331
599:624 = 302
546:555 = 303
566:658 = 329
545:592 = 312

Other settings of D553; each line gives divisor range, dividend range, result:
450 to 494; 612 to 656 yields 0.81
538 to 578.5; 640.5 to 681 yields 1.04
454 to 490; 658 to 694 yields 0.85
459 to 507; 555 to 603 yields 0.85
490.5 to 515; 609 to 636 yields 0.91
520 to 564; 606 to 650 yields 0.97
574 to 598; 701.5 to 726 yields 1.06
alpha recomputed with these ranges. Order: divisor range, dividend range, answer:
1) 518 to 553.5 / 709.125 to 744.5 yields 1.01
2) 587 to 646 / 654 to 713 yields 1.08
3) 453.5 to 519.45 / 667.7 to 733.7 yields 0.90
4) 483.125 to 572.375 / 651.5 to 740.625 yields 1.00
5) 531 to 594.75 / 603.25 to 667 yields 1.01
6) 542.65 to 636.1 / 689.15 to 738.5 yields 1.05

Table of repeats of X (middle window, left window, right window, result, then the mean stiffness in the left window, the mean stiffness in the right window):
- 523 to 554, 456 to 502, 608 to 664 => 3.4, 363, 303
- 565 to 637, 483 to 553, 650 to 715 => 4.5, 316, 318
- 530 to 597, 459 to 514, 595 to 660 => 4.7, 351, 302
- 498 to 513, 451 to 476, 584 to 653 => 1.6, 382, 297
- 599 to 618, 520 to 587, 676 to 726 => 1.0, 304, 319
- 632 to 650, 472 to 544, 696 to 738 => 0.9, 327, 312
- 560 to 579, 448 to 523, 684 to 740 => 1.7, 350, 313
